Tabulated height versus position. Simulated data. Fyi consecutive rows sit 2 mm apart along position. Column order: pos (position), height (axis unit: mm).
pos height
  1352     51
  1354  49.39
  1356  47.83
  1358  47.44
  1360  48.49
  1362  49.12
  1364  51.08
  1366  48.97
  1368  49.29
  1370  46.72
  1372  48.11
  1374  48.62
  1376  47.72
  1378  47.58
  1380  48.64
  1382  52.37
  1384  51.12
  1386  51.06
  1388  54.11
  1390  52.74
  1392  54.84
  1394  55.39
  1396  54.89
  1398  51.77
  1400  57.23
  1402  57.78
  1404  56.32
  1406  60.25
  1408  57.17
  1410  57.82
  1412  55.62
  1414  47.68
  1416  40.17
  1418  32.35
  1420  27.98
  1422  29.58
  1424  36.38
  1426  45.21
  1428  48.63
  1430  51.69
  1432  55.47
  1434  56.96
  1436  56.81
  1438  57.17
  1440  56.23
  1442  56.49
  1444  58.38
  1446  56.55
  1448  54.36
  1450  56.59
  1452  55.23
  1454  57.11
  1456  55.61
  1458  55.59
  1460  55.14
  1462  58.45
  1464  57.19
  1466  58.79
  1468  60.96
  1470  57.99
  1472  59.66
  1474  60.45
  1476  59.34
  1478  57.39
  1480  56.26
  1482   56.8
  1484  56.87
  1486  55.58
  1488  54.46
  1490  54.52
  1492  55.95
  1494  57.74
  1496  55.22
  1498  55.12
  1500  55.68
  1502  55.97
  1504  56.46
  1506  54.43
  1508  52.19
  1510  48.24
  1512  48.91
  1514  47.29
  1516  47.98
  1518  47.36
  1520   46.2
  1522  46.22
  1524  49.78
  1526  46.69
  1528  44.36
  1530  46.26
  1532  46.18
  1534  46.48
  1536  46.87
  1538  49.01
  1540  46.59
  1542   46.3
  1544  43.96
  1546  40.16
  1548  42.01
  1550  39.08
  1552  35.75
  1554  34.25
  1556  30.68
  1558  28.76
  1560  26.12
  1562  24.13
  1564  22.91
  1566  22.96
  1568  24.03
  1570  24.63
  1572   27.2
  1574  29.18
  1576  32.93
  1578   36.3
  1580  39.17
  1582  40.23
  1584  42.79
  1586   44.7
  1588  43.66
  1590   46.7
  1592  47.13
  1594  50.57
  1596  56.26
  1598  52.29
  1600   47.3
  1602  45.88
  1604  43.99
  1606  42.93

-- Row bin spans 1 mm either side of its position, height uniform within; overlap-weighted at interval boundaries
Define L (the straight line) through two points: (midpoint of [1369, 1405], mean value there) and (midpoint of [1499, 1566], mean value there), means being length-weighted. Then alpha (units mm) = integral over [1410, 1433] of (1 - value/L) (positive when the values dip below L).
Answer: 3.01 mm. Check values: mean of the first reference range 52.1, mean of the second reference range 43.4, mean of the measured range 43.4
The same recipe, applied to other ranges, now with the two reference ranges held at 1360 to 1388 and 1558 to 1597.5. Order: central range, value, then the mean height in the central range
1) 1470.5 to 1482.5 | -4.4 mm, 58.4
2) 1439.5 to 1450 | -2.7 mm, 56.4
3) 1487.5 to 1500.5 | -4.4 mm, 55.6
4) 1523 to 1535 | -2.3 mm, 46.6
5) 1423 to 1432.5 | -0.3 mm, 47.1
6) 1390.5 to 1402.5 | -1.8 mm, 55.1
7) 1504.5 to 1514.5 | -2.5 mm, 50.7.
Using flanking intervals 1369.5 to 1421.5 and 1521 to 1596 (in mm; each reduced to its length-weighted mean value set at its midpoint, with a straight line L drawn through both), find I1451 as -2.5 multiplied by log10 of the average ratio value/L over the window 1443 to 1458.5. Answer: -0.20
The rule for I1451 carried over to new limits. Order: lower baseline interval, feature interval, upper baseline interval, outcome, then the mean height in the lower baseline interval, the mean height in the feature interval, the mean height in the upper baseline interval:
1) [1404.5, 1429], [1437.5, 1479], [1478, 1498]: -0.12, 45.1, 57.4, 56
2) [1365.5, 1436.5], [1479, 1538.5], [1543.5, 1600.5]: -0.23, 49.8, 51.4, 36.9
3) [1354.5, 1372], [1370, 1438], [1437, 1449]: 0.05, 48.6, 50.1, 56.5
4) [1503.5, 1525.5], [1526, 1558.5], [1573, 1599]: 0.12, 49.3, 42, 43.2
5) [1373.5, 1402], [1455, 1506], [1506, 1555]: -0.19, 52.3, 56.9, 45.5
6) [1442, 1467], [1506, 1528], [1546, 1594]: -0.08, 56.6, 48.2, 34.6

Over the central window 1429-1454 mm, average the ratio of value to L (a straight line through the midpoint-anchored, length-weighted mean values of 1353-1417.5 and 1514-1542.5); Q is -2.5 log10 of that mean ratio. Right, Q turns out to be -0.133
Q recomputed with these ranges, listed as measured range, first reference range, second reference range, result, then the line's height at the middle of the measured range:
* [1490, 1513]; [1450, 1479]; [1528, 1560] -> -0.087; 50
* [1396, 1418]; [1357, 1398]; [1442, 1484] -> -0.009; 52.8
